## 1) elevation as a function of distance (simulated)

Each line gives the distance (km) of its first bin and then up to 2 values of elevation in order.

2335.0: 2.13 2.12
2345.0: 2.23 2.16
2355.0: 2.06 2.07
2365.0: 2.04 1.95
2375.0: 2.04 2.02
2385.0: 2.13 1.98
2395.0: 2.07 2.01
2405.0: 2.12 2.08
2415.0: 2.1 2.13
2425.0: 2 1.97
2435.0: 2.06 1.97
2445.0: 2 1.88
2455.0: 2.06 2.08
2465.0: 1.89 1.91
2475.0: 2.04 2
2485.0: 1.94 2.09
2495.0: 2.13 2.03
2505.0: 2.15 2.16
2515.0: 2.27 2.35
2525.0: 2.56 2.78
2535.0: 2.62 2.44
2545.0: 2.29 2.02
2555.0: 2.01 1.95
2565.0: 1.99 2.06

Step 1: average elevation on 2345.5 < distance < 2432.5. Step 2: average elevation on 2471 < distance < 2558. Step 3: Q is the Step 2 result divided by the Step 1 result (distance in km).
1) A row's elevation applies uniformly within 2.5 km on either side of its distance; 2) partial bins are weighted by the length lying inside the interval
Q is 1.08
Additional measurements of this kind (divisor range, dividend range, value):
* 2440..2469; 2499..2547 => 1.20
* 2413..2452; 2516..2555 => 1.19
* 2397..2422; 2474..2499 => 0.98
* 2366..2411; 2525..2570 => 1.11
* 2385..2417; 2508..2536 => 1.19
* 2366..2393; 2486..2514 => 1.04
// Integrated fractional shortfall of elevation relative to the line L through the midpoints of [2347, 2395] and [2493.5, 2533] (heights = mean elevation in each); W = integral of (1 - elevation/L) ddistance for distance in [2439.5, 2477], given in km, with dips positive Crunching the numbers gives 4.0 km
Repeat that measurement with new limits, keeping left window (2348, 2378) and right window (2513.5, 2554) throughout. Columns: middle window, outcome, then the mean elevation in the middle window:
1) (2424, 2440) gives 1.4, 2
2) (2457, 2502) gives 5.5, 2.01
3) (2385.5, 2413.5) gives 0.9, 2.06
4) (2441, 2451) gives 1.2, 1.95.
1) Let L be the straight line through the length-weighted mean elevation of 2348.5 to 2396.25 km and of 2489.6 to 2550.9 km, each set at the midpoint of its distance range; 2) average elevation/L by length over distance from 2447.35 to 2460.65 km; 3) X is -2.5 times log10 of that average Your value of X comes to 0.10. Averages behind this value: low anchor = 2.05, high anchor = 2.31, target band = 2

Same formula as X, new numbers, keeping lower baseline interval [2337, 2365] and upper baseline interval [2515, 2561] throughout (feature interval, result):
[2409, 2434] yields 0.076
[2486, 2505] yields 0.106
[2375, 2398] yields 0.059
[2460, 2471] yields 0.165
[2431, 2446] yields 0.112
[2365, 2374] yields 0.080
